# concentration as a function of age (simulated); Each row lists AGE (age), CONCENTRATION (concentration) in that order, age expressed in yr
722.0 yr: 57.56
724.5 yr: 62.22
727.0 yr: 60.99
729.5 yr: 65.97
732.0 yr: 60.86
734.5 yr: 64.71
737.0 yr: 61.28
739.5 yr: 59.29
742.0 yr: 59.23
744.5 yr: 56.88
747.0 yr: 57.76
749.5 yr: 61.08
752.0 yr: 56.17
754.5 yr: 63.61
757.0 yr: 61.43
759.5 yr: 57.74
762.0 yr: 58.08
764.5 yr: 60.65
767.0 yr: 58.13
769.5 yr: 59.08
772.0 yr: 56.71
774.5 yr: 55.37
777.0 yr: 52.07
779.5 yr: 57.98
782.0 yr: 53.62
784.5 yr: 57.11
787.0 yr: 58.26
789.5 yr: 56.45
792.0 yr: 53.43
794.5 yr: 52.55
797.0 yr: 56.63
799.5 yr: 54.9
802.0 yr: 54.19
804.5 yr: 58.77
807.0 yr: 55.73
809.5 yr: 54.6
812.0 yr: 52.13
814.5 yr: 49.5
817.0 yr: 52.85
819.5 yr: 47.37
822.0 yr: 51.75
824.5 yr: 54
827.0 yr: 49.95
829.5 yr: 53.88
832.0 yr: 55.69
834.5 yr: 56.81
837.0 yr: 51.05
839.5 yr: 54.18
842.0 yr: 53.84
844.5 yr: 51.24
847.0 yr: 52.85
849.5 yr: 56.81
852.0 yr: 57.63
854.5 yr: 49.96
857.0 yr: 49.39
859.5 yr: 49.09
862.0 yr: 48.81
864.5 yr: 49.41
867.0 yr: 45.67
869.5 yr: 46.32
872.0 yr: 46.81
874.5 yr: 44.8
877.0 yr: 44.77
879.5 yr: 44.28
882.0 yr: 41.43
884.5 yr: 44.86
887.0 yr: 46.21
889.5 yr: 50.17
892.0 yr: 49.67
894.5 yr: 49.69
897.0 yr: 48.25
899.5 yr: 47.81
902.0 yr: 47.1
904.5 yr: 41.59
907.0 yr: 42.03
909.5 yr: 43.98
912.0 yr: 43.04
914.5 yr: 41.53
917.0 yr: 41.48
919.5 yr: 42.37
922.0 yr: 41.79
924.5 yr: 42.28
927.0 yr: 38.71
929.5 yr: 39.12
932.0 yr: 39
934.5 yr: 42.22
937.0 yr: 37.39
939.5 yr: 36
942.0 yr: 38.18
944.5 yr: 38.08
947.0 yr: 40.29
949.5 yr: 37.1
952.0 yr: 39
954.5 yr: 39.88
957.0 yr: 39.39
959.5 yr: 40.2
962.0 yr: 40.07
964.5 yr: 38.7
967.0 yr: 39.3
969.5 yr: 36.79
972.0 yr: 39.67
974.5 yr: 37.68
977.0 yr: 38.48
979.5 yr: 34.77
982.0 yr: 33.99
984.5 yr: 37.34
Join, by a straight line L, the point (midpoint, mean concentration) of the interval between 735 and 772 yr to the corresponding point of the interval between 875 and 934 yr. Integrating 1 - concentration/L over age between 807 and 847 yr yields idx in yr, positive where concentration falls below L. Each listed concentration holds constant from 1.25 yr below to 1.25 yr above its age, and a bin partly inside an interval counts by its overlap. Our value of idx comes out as -0.68 yr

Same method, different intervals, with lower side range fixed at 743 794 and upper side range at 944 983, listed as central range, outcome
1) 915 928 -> 0.3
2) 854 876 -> 0.2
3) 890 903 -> -1.1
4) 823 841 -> -0.8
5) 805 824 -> 0.2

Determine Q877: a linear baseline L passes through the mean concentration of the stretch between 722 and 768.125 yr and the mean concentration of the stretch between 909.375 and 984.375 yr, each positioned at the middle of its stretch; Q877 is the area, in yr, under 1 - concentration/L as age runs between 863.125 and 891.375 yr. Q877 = 0.3 yr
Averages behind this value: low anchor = 60.3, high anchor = 39.2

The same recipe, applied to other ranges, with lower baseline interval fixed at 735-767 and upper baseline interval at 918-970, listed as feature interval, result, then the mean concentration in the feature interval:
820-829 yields 0.0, 51.7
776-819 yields 0.0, 54.6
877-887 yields 0.4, 44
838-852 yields -1.2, 54.1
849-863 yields -0.9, 51.7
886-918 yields -1.3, 45.6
